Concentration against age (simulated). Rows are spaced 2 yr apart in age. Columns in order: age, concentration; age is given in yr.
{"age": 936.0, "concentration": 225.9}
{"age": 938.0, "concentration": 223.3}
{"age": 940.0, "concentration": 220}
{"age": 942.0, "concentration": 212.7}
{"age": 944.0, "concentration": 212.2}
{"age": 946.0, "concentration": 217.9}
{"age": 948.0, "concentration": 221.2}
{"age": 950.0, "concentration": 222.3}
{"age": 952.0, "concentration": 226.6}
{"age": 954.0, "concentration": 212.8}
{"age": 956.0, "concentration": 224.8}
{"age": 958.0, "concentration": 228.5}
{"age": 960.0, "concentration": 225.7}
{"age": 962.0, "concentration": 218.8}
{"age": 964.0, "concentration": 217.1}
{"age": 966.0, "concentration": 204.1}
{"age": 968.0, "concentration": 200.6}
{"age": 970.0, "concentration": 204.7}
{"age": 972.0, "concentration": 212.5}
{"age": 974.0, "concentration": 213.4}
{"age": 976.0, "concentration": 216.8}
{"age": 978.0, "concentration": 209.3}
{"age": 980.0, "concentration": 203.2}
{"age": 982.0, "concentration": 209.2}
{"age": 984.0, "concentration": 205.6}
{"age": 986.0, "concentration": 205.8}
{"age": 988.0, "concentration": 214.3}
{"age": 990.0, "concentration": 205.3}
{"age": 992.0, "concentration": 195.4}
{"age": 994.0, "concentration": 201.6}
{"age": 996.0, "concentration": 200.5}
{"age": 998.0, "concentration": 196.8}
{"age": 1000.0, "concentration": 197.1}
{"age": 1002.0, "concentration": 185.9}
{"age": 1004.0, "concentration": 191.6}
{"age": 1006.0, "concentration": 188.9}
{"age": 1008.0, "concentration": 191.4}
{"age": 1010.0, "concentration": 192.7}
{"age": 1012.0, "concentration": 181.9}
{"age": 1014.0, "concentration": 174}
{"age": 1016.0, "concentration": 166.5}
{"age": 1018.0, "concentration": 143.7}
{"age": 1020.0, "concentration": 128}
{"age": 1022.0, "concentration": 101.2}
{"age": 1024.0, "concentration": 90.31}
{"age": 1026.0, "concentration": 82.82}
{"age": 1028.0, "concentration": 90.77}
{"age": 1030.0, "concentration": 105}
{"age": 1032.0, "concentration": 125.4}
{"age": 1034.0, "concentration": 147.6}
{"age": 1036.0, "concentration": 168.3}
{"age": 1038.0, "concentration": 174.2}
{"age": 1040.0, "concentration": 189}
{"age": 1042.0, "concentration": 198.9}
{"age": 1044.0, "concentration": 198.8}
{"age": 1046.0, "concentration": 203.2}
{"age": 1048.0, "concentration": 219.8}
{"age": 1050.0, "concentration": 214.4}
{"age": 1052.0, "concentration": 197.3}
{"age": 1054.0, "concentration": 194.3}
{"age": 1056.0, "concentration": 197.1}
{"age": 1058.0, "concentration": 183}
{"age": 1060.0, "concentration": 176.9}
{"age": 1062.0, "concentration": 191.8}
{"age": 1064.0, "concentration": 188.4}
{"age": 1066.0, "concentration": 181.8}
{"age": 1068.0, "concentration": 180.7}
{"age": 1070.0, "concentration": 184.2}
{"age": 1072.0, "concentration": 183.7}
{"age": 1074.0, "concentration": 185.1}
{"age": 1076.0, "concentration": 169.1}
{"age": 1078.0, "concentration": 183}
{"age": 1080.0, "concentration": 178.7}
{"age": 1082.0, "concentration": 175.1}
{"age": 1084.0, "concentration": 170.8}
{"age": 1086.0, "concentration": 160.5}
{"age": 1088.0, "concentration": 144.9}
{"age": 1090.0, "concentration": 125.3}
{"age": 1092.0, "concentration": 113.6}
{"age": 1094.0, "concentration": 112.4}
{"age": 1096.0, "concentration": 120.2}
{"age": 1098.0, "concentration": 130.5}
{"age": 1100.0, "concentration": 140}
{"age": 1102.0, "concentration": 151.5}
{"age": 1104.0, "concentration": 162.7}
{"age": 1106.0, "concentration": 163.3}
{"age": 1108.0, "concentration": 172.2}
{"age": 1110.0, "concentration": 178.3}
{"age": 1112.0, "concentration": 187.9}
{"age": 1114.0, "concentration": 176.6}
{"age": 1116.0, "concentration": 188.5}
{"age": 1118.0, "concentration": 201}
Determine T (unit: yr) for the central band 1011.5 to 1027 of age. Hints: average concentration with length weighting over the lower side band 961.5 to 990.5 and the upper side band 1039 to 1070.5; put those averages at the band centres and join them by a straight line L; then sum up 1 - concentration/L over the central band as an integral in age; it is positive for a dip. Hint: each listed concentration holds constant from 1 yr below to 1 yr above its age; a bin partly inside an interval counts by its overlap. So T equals 5.3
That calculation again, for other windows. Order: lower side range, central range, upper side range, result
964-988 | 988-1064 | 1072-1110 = 4.52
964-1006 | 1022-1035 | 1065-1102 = 5.43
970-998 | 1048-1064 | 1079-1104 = -2.89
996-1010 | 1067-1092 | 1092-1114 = -1.02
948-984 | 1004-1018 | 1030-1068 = 1.24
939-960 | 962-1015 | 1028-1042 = -3.63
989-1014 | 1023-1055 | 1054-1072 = 4.41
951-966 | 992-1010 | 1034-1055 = 1.14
